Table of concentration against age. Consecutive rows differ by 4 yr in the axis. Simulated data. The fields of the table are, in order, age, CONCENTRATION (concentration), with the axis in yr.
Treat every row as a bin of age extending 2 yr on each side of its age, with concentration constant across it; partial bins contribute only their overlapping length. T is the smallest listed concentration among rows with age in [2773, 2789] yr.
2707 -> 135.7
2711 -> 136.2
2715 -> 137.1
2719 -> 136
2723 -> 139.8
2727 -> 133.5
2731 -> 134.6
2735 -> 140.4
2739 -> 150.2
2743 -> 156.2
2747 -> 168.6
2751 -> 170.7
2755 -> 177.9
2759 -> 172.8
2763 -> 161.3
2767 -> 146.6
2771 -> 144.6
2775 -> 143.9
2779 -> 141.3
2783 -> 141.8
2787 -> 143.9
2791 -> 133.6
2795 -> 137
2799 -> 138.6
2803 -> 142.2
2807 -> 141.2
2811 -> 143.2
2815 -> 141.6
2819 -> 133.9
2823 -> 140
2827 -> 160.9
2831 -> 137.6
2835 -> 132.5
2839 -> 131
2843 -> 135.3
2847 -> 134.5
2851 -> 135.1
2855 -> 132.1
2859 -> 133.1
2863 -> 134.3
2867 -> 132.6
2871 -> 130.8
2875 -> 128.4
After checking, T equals 141.3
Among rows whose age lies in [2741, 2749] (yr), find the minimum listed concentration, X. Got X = 156.2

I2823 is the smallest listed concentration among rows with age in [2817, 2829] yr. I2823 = 133.9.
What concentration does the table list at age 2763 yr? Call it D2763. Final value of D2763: 161.3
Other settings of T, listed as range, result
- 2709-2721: 136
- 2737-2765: 150.2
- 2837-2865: 131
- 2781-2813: 133.6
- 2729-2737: 134.6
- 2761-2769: 146.6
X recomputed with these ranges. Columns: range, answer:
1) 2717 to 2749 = 133.5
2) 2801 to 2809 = 141.2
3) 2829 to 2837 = 132.5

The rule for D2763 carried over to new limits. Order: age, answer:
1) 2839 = 131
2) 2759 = 172.8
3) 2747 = 168.6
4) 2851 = 135.1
